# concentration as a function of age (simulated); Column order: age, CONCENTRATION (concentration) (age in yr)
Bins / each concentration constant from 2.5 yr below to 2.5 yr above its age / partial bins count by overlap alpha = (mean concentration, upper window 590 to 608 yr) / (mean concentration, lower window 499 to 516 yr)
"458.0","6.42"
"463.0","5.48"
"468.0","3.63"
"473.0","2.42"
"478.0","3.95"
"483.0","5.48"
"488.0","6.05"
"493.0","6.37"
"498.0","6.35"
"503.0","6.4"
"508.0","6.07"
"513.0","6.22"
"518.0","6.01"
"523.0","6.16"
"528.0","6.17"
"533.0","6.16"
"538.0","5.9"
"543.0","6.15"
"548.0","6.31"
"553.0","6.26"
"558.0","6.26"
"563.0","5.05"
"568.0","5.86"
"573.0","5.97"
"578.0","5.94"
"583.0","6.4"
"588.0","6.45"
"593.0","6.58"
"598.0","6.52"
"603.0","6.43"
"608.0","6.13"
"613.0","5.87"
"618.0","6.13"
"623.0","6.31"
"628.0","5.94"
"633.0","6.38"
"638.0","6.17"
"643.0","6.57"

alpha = 1.04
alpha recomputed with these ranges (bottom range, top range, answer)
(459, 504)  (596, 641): 1.21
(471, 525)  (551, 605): 1.10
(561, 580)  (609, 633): 1.07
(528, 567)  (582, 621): 1.05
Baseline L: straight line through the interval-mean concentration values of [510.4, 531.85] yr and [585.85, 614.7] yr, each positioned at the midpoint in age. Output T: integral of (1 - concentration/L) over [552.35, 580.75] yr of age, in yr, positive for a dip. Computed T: 1.7 yr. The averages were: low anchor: 6.14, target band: 5.87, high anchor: 6.34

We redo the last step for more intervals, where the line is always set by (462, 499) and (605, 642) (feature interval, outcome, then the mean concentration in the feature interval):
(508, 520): -2.1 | 6.11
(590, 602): -1.3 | 6.53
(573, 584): -0.6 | 6.09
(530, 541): -1.4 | 6.04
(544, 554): -1.4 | 6.27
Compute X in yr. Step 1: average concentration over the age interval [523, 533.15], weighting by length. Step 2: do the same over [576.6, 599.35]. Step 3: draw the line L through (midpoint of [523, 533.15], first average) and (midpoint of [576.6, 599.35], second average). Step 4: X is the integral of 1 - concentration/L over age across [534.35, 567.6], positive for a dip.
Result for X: 1.4 yr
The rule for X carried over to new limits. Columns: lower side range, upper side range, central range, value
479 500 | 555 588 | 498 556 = -2.4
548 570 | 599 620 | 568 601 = -1.3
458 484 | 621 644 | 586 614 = -2.3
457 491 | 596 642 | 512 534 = -3.8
